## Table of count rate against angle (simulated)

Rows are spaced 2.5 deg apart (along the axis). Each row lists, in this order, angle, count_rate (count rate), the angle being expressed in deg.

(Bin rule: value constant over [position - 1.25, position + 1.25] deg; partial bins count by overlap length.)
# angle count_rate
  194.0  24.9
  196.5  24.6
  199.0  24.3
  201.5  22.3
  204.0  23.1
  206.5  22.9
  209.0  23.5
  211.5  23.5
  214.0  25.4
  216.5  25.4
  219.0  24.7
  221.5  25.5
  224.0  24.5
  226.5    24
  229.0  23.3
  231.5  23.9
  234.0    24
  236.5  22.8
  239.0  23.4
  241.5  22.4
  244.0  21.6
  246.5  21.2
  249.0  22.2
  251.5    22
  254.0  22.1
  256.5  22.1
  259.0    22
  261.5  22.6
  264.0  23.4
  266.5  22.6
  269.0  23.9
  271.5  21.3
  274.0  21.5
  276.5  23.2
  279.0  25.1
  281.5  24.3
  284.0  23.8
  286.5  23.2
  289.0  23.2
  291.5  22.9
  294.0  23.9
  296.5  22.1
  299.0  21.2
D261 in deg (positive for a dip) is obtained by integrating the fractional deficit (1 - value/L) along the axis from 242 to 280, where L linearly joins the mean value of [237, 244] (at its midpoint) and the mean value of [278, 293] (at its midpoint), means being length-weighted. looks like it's 1.2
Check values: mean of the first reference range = 22.7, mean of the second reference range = 23.7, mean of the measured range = 22.4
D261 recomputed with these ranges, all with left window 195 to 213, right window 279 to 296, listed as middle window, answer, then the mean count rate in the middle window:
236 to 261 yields 1.5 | 22.2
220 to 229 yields -0.4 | 24.5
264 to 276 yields 0.6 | 22.5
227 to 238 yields 0.0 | 23.5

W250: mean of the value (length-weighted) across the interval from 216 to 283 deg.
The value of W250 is 23.1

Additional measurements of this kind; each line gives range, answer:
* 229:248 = 22.8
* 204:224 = 24.3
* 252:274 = 22.4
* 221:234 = 24.1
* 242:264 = 22.1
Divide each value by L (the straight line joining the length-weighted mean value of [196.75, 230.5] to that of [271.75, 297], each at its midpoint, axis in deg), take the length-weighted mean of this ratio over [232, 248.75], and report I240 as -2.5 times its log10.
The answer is 0.05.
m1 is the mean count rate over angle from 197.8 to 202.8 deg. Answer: 23.3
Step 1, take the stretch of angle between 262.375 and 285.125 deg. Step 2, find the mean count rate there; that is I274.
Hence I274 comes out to 23.2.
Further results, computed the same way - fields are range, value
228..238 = 23.5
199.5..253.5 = 23.4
